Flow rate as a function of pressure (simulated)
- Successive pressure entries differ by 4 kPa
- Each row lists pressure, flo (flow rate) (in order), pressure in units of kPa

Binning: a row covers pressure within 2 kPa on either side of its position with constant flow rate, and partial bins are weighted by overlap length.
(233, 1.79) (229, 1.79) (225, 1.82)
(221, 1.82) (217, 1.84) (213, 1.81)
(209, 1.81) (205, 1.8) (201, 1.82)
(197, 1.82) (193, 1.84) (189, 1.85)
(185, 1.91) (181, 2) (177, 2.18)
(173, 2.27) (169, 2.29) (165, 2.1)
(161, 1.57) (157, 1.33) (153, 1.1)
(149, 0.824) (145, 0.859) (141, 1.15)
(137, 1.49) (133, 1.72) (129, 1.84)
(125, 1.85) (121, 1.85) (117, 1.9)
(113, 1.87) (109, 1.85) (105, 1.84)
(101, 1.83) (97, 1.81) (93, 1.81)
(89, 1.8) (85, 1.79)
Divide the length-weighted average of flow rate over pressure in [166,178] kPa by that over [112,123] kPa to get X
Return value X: 1.20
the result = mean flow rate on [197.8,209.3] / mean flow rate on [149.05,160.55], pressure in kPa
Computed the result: 1.51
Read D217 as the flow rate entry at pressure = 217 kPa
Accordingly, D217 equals 1.84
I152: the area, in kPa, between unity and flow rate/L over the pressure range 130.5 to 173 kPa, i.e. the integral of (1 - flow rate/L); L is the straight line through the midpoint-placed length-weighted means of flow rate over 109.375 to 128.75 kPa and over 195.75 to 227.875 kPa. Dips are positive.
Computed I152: 8.27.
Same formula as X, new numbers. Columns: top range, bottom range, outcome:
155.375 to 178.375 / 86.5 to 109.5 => 1.08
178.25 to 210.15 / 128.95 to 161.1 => 1.46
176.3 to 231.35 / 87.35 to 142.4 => 1.05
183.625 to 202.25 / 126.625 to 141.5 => 1.16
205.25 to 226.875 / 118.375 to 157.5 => 1.29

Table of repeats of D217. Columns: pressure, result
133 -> 1.72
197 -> 1.82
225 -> 1.82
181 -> 2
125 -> 1.85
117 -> 1.9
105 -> 1.84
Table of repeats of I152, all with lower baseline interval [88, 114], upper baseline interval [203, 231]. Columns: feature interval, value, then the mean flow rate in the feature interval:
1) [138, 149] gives 4.87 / 1.02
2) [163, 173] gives -2.14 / 2.21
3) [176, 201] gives -1.34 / 1.91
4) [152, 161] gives 2.54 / 1.31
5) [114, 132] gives -0.26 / 1.85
